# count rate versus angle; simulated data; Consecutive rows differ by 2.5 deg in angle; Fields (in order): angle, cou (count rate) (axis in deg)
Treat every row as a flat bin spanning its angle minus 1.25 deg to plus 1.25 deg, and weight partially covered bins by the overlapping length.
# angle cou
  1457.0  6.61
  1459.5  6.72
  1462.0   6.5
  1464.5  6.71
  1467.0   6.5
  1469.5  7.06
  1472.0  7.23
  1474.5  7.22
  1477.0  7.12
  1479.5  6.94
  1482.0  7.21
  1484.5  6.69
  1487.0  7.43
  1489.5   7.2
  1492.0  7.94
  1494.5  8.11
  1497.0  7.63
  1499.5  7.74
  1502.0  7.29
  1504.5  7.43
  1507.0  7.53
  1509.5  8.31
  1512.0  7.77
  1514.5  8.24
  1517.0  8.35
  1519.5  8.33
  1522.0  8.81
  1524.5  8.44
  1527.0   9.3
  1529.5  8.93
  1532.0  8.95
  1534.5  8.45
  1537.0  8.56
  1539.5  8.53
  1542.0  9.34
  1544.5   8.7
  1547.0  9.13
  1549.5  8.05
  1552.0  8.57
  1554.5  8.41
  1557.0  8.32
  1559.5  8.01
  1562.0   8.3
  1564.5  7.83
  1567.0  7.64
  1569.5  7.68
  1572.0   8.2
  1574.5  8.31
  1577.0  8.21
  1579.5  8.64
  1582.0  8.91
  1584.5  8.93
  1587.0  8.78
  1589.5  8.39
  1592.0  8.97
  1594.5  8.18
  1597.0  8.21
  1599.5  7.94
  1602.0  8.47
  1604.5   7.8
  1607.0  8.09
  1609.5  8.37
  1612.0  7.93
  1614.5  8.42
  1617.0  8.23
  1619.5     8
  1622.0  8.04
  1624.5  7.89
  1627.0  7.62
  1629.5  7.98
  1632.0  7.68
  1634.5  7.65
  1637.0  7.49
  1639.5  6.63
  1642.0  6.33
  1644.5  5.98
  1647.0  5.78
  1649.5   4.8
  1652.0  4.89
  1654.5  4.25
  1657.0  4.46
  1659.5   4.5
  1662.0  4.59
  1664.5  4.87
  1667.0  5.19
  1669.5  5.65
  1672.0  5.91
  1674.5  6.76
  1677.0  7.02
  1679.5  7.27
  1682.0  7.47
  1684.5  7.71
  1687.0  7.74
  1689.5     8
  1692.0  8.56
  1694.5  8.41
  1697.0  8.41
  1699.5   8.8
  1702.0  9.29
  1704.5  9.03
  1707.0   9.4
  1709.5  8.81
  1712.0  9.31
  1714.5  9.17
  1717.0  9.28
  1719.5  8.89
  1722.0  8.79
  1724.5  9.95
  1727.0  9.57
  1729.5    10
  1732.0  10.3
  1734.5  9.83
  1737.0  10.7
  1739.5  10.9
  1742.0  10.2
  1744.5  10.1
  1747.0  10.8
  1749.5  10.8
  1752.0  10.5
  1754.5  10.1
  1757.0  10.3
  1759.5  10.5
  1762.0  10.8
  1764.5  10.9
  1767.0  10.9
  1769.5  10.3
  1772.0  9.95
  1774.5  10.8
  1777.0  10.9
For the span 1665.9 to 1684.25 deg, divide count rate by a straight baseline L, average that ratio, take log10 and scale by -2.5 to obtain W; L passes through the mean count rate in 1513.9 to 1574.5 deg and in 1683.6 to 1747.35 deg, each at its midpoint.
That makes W 0.36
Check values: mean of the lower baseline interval 8.46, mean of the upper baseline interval 9.29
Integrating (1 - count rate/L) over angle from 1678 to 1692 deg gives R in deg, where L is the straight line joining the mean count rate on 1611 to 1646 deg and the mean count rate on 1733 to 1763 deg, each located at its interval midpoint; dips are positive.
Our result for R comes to 1.91 deg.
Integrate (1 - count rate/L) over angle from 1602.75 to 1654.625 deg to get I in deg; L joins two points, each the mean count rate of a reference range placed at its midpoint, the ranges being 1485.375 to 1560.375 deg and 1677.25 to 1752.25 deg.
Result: 9.2 deg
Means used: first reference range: 8.25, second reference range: 9.22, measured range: 7.21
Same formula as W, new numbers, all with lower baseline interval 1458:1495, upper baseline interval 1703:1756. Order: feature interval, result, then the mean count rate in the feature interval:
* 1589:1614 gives 0.026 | 8.24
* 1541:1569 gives -0.058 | 8.36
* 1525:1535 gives -0.163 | 8.91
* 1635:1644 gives 0.283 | 6.82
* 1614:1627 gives 0.077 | 8.05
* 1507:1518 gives -0.086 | 8.09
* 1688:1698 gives 0.135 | 8.33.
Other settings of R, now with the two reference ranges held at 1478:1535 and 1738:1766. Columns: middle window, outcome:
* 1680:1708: 4.3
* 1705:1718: 1.2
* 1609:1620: 1.1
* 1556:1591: 1.4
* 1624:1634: 1.6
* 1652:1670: 9.1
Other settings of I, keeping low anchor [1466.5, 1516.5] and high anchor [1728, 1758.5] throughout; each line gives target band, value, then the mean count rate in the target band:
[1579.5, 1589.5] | -0.3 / 8.78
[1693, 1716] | 2.2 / 8.96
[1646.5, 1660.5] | 6.9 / 4.73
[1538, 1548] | -1.1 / 8.91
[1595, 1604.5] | 0.6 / 8.15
